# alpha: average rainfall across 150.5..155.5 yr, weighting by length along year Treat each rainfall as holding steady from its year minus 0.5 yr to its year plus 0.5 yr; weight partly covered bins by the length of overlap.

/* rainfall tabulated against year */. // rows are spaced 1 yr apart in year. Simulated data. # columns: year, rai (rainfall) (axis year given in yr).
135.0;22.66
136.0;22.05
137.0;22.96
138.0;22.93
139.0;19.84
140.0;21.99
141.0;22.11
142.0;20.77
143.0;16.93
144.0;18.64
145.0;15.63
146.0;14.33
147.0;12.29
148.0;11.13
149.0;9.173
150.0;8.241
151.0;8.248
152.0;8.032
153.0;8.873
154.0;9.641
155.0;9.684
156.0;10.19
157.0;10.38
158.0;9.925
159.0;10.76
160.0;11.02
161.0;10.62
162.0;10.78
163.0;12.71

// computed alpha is 8.9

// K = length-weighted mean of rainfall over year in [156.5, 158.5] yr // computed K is 10.2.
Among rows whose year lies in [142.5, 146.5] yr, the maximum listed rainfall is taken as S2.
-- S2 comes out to 18.64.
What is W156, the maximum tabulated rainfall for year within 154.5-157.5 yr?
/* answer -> 10.38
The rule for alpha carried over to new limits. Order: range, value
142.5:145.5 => 17.1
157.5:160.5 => 10.6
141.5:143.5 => 18.9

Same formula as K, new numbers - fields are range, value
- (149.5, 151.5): 8.24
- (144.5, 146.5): 15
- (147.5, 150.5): 9.51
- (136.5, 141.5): 22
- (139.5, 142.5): 21.6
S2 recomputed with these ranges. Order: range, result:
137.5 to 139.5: 22.93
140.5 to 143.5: 22.11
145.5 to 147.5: 14.33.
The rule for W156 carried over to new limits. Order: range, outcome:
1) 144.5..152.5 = 15.63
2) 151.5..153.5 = 8.873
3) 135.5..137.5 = 22.96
